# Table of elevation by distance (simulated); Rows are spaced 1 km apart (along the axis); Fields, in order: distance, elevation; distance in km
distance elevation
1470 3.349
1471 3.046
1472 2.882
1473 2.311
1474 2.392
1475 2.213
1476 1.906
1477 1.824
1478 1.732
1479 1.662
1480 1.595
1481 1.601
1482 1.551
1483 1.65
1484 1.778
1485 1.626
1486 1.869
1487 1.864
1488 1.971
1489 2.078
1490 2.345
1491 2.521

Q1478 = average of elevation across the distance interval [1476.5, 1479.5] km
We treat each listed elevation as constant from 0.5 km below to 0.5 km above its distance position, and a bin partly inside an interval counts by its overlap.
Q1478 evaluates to 1.74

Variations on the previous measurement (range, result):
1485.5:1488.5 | 1.9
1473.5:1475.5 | 2.3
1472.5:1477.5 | 2.13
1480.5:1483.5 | 1.6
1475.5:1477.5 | 1.86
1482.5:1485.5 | 1.68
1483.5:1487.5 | 1.78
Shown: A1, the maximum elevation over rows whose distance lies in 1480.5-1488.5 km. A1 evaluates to 1.971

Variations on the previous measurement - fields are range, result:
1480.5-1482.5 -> 1.601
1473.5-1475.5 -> 2.392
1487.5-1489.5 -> 2.078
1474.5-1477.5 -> 2.213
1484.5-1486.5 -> 1.869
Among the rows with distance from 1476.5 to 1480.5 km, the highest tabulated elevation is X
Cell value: 1.824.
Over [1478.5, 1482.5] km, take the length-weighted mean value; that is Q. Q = 1.6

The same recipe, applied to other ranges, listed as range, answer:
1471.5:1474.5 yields 2.53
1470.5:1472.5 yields 2.96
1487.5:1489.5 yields 2.02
